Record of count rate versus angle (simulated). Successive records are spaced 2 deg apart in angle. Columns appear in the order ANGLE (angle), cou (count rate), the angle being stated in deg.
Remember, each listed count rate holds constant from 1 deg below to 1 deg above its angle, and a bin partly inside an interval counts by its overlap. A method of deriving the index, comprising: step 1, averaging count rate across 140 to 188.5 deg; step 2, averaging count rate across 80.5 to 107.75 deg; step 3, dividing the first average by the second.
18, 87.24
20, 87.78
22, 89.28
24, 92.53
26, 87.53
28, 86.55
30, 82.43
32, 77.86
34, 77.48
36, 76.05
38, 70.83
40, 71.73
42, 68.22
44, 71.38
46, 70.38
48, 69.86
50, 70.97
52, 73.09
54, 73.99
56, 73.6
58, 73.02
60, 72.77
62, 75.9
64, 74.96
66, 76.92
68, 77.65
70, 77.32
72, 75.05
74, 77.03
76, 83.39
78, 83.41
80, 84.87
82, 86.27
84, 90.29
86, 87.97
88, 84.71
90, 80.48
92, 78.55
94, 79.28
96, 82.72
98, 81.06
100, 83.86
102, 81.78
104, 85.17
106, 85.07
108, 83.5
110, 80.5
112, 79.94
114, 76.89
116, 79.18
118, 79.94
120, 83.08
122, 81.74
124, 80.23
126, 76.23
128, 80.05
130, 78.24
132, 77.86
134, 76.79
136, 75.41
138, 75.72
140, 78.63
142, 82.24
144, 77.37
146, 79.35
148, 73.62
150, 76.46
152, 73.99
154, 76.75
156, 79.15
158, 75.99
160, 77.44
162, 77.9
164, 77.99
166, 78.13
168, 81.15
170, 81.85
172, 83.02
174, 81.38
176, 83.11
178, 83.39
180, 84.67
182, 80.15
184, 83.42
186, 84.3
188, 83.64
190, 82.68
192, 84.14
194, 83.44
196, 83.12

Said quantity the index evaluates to 0.95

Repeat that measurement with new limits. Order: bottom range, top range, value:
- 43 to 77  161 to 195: 1.10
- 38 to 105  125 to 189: 1.02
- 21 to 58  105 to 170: 1.03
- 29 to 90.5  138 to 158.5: 1.00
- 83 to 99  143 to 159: 0.92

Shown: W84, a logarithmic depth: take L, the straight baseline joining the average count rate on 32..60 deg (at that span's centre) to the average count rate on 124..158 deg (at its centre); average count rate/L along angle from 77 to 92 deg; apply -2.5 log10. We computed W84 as -0.142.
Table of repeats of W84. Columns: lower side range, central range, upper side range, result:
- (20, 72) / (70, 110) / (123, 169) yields -0.08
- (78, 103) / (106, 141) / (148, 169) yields 0.02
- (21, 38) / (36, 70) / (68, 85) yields 0.13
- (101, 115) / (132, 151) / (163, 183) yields 0.06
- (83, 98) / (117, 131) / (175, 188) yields 0.04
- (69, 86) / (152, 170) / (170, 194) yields 0.07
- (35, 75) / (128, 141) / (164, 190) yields 0.03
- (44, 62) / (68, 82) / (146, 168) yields -0.10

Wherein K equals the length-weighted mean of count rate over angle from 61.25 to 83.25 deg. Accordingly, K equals 79.5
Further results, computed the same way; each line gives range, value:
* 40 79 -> 74.6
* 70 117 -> 82.1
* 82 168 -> 79.9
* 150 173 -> 78.4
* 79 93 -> 84.7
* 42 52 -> 70.6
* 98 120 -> 81.6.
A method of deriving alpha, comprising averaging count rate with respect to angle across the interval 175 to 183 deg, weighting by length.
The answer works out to 82.8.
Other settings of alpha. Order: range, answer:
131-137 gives 76.7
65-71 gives 77.3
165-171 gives 80.4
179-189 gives 83.2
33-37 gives 76.8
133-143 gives 77.8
